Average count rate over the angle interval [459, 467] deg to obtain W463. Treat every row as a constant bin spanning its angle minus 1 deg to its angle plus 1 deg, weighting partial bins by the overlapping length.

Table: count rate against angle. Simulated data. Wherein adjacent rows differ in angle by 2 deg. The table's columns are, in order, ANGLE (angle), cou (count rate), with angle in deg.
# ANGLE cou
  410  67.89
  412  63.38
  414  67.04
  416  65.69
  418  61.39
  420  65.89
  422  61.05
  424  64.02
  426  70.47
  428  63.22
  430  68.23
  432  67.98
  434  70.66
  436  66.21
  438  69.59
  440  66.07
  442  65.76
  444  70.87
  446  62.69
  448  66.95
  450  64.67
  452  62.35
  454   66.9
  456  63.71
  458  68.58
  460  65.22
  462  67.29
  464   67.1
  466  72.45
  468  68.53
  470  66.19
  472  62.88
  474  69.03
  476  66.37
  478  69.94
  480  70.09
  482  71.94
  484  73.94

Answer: 68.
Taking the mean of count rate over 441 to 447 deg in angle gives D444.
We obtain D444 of 66.4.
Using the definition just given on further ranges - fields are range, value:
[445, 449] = 64.8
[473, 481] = 68.9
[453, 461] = 66.1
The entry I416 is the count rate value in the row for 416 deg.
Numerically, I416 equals 65.69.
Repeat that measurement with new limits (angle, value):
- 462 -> 67.29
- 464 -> 67.1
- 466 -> 72.45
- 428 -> 63.22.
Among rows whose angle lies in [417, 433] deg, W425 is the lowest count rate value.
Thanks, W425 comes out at 61.05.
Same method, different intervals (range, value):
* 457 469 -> 65.22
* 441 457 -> 62.35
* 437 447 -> 62.69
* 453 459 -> 63.71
